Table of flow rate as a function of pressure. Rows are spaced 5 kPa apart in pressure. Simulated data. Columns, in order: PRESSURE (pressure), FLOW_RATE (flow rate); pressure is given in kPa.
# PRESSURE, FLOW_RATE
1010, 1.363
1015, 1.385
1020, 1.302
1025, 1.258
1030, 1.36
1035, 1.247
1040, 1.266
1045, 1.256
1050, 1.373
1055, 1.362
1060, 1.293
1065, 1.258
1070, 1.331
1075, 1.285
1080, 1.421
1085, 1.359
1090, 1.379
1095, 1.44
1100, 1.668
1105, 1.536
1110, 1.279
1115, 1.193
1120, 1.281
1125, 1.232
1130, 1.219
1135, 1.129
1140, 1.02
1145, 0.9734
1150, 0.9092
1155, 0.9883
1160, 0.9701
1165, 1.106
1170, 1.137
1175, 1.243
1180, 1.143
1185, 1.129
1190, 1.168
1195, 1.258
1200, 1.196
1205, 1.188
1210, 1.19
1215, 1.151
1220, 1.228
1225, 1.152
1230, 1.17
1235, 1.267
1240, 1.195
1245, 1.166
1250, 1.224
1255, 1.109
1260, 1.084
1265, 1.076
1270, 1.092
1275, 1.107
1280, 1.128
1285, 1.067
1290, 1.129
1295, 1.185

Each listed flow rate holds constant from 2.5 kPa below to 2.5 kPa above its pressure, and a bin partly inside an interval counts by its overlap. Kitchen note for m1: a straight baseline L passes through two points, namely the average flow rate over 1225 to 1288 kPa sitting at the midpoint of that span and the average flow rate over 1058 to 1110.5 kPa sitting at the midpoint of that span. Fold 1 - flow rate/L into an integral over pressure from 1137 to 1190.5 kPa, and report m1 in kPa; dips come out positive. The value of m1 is 8.6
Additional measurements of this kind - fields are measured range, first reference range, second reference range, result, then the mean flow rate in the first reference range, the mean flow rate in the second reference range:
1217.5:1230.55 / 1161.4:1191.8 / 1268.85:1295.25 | -0.61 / 1.15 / 1.11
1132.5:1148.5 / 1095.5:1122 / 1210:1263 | 3.69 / 1.4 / 1.17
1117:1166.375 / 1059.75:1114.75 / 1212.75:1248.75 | 8.58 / 1.38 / 1.19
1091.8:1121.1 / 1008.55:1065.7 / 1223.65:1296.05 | -3.39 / 1.31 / 1.14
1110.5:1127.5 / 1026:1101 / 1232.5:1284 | 0.62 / 1.34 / 1.14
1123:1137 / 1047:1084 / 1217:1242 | 0.95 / 1.33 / 1.2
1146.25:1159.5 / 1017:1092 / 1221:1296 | 3.00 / 1.32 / 1.14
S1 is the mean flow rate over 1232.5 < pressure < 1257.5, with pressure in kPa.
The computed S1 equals 1.19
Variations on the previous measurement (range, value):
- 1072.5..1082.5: 1.35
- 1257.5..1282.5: 1.1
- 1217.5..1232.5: 1.18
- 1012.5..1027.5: 1.32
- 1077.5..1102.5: 1.45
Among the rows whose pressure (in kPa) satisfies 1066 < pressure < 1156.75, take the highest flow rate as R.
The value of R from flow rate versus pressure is 1.668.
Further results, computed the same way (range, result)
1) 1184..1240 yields 1.267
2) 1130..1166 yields 1.219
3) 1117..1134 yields 1.281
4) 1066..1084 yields 1.421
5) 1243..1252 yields 1.224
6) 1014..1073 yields 1.385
